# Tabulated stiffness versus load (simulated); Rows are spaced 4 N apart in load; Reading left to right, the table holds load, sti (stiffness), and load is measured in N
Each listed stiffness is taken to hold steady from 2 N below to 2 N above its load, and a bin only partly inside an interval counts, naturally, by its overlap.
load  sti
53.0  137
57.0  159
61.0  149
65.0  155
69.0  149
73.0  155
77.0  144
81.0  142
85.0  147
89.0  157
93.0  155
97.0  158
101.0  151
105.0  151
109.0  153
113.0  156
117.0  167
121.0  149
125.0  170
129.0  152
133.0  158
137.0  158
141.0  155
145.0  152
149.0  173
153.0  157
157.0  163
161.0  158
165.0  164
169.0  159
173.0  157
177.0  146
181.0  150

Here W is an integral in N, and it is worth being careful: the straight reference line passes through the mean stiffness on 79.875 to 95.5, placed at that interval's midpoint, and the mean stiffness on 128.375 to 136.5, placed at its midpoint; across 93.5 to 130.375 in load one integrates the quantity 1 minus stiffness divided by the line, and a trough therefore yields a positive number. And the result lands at -0.6 N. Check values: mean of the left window 151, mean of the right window 156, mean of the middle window 156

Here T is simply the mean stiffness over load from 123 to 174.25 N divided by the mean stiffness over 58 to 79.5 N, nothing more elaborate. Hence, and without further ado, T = 1.06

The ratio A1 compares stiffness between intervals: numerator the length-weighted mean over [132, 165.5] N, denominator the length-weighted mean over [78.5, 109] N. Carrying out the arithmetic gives 1.1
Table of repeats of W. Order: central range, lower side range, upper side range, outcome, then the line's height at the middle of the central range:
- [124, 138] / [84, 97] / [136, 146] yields -0.36 N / 155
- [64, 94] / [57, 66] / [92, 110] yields 0.62 N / 153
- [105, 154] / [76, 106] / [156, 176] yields -0.90 N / 155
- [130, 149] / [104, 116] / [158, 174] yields 0.01 N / 157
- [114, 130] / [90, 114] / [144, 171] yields -0.32 N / 157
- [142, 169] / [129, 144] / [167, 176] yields -0.76 N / 156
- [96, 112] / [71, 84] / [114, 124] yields 0.16 N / 155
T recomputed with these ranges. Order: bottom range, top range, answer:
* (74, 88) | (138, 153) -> 1.09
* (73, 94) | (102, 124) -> 1.04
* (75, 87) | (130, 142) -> 1.09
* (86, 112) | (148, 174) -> 1.05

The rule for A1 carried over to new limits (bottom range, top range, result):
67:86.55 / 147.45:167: 1.10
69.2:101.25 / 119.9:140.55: 1.04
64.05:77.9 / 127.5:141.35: 1.03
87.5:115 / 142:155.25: 1.04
